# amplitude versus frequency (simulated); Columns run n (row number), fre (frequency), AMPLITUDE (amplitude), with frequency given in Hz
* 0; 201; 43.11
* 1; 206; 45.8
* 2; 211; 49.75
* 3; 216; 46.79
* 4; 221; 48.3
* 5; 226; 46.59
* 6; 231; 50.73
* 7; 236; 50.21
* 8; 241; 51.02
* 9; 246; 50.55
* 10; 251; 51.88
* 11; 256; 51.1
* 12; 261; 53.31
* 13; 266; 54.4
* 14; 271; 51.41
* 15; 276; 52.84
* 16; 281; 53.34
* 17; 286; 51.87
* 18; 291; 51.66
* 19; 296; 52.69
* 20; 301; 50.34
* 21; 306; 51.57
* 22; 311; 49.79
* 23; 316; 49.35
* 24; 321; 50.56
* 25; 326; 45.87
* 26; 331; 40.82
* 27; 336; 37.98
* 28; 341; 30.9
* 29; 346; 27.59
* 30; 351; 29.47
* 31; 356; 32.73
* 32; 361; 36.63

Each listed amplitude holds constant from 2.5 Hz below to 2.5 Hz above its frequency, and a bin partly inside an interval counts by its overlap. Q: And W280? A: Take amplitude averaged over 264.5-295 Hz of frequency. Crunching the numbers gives 52.5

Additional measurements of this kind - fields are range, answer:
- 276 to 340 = 48.6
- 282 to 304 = 51.8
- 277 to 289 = 52.6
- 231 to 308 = 51.8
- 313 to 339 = 44.7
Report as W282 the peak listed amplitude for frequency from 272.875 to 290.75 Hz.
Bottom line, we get 53.34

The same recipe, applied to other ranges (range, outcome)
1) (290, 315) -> 52.69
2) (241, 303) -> 54.4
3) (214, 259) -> 51.88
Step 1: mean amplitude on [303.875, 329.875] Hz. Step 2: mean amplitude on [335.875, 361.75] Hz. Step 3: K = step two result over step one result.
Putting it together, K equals 0.6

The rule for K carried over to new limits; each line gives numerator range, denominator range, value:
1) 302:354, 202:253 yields 0.85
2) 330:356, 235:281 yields 0.63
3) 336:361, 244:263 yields 0.61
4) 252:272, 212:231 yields 1.10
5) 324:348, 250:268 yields 0.70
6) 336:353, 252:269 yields 0.58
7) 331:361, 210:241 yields 0.67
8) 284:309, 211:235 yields 1.07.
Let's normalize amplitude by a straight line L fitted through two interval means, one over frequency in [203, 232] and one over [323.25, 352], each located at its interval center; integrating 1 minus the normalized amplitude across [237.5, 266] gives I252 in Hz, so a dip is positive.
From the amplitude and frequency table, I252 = -4.8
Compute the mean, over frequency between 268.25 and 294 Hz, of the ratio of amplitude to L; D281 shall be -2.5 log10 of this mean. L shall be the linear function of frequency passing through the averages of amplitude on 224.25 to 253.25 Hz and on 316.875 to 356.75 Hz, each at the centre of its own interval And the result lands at -0.17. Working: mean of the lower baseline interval 50.2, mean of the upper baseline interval 37.7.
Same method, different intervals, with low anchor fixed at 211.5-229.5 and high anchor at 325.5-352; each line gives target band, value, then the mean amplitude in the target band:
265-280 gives -0.25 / 52.8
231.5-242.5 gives -0.11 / 50.6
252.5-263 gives -0.19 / 52.1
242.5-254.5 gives -0.15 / 51.2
